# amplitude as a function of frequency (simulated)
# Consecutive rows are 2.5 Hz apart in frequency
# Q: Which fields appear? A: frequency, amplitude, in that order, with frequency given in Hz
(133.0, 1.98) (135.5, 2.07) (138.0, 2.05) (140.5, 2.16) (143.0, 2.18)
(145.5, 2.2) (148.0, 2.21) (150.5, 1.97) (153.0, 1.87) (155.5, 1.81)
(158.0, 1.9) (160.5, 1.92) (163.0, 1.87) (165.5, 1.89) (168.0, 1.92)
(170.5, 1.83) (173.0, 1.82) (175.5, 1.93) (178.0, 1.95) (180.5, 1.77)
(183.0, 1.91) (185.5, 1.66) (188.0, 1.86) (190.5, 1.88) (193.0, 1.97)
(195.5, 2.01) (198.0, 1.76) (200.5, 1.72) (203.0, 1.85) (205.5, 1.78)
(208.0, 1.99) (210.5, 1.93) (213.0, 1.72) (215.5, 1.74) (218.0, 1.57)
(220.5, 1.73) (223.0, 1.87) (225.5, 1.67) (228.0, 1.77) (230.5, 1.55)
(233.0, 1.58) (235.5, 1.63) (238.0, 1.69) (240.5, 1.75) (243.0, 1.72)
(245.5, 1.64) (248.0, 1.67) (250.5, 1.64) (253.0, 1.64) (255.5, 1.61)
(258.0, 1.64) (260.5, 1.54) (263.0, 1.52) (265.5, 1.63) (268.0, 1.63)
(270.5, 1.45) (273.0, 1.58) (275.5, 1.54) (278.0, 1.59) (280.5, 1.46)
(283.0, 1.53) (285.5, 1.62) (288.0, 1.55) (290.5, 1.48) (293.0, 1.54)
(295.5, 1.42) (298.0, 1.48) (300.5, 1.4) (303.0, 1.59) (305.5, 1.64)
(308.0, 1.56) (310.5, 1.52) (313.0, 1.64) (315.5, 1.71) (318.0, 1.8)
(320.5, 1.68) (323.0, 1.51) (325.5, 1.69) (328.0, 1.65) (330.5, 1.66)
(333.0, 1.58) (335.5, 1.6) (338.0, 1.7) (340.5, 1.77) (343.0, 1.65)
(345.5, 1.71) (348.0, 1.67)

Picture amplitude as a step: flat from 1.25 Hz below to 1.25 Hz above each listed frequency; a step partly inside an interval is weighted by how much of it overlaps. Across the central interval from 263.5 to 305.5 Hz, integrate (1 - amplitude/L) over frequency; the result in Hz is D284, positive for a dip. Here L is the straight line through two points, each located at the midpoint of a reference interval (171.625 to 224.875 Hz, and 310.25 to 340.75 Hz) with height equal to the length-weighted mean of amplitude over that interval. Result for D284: 4.3 Hz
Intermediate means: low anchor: 1.83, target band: 1.53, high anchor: 1.66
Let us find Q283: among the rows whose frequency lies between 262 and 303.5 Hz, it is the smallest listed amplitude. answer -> 1.4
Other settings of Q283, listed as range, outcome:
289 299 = 1.42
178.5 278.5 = 1.45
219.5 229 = 1.67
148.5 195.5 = 1.66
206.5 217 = 1.72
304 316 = 1.52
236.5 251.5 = 1.64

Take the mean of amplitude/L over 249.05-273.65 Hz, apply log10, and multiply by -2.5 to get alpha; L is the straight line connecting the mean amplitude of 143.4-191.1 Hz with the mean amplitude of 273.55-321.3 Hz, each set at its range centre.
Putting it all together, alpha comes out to 0.05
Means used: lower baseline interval 1.91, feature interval 1.59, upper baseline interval 1.56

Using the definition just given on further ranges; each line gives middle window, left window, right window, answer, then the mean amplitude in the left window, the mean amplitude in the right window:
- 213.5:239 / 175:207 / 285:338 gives 0.058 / 1.85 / 1.59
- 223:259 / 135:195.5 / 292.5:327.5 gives 0.058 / 1.94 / 1.59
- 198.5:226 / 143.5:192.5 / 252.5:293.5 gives -0.012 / 1.91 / 1.56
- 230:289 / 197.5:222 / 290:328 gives 0.053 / 1.78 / 1.58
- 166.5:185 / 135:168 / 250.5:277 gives 0.026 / 2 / 1.58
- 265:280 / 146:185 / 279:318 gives 0.040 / 1.91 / 1.55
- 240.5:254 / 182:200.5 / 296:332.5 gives 0.045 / 1.85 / 1.6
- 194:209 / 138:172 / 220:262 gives -0.025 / 1.98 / 1.67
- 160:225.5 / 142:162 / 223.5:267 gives 0.005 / 2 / 1.64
